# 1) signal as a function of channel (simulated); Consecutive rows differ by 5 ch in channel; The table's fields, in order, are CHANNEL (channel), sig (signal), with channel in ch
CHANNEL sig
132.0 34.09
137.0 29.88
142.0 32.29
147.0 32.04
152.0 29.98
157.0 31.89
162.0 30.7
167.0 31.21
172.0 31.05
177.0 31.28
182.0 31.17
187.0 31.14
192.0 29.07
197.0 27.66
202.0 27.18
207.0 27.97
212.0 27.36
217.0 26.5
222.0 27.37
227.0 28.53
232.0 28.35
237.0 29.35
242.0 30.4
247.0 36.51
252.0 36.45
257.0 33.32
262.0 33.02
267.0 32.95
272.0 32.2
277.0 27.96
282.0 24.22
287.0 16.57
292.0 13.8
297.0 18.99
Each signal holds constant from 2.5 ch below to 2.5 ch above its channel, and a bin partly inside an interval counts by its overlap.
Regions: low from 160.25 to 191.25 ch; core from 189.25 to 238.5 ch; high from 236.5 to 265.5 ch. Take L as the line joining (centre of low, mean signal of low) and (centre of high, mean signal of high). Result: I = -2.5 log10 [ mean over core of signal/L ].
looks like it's 0.16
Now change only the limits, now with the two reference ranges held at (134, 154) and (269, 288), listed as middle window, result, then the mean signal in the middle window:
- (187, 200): 0.017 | 28.9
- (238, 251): -0.213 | 33.3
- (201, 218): 0.053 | 27.3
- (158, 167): -0.021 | 31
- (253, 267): -0.241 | 33.5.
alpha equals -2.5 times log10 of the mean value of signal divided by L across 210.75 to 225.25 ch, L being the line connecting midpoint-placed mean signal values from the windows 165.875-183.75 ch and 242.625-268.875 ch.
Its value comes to 0.21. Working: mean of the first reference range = 31.2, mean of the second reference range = 34.2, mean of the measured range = 27.1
